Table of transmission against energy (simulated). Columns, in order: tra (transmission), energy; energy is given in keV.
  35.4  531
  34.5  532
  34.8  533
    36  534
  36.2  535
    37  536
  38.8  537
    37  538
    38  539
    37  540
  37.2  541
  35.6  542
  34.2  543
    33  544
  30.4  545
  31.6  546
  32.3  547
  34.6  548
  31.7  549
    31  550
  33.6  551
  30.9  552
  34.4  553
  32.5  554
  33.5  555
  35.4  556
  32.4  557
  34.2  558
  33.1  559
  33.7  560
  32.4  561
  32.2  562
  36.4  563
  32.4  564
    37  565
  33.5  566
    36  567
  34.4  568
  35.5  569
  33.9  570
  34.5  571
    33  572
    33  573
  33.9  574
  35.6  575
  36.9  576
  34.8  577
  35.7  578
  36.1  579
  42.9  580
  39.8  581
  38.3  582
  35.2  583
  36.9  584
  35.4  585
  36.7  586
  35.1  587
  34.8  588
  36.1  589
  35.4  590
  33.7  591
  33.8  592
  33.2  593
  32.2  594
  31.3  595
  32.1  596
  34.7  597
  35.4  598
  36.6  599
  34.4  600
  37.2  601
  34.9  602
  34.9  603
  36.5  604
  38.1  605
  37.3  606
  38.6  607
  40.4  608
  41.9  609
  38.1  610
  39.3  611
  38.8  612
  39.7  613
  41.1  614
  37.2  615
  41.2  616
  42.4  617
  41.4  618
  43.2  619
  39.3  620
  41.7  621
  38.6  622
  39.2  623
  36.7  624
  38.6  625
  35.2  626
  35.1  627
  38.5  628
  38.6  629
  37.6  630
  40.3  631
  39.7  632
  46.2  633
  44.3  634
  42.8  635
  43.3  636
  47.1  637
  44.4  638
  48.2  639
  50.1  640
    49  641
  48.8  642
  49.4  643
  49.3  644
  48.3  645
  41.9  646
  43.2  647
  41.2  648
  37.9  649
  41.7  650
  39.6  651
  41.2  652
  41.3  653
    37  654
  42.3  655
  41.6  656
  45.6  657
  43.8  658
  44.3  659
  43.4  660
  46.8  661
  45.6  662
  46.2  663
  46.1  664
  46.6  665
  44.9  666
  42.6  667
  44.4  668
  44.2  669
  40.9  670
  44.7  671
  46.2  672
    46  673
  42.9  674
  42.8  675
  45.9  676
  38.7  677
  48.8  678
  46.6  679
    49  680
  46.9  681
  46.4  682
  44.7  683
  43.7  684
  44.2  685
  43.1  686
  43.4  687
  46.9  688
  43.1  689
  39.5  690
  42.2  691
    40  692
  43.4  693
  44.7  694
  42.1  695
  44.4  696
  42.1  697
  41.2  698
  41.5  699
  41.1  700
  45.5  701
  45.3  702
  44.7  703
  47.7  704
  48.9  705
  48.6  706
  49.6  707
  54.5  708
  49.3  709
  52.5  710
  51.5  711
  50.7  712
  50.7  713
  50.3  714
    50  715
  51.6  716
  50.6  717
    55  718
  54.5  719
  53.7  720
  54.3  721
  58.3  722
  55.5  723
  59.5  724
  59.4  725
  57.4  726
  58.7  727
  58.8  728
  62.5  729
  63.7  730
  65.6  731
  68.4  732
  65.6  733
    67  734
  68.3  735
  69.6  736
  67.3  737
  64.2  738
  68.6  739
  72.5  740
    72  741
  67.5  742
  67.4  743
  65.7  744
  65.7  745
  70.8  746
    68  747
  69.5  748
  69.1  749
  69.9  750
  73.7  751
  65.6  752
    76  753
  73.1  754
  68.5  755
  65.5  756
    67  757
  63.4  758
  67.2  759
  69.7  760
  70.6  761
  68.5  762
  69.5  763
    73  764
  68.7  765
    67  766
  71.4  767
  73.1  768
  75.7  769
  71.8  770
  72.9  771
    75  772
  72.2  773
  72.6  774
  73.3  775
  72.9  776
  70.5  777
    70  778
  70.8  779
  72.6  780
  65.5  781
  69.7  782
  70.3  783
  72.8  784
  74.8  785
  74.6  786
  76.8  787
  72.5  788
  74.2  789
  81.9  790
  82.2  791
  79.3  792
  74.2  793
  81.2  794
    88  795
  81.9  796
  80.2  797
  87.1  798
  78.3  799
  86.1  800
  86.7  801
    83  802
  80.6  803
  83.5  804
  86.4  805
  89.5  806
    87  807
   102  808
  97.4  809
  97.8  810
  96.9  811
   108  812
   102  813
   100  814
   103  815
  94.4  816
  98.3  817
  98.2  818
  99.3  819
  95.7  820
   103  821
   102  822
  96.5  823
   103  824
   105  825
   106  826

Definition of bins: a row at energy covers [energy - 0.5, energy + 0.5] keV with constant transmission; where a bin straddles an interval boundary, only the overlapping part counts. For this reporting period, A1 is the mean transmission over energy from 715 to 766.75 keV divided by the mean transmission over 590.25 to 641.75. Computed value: 1.66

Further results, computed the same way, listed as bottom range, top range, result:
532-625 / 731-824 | 2.17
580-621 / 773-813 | 2.18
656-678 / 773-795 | 1.67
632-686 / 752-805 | 1.67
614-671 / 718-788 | 1.59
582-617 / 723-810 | 1.99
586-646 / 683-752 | 1.40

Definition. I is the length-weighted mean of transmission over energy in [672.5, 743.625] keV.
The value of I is 52.2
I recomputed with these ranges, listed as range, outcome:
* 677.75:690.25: 45.1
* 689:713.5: 45.8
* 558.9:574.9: 34.1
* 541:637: 36.3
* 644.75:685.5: 43.9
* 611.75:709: 43.5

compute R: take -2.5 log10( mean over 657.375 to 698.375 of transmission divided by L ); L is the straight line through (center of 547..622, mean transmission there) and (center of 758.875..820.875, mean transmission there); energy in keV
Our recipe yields 0.26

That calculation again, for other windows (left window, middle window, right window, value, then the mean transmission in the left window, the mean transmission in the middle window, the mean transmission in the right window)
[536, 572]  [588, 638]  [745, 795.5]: 0.164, 34.1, 38.3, 72.1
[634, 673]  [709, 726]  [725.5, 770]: 0.131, 44.4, 53.6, 68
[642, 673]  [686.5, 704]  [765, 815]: 0.249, 43.9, 43.1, 80.4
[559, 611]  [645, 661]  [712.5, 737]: 0.118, 35.6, 42.1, 58.9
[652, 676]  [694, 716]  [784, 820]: 0.202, 43.9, 47.3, 87.5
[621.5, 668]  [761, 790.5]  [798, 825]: 0.158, 42.9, 72.2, 94.6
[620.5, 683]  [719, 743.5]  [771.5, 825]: 0.045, 43.4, 63.4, 85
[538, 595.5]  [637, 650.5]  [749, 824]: 0.109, 34.6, 45.7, 80.3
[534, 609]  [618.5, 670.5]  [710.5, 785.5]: 0.118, 35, 42.8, 65.9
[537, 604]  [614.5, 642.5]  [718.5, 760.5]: 0.088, 34.7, 41.7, 65.4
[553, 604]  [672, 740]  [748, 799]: 0.174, 34.9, 51.2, 73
